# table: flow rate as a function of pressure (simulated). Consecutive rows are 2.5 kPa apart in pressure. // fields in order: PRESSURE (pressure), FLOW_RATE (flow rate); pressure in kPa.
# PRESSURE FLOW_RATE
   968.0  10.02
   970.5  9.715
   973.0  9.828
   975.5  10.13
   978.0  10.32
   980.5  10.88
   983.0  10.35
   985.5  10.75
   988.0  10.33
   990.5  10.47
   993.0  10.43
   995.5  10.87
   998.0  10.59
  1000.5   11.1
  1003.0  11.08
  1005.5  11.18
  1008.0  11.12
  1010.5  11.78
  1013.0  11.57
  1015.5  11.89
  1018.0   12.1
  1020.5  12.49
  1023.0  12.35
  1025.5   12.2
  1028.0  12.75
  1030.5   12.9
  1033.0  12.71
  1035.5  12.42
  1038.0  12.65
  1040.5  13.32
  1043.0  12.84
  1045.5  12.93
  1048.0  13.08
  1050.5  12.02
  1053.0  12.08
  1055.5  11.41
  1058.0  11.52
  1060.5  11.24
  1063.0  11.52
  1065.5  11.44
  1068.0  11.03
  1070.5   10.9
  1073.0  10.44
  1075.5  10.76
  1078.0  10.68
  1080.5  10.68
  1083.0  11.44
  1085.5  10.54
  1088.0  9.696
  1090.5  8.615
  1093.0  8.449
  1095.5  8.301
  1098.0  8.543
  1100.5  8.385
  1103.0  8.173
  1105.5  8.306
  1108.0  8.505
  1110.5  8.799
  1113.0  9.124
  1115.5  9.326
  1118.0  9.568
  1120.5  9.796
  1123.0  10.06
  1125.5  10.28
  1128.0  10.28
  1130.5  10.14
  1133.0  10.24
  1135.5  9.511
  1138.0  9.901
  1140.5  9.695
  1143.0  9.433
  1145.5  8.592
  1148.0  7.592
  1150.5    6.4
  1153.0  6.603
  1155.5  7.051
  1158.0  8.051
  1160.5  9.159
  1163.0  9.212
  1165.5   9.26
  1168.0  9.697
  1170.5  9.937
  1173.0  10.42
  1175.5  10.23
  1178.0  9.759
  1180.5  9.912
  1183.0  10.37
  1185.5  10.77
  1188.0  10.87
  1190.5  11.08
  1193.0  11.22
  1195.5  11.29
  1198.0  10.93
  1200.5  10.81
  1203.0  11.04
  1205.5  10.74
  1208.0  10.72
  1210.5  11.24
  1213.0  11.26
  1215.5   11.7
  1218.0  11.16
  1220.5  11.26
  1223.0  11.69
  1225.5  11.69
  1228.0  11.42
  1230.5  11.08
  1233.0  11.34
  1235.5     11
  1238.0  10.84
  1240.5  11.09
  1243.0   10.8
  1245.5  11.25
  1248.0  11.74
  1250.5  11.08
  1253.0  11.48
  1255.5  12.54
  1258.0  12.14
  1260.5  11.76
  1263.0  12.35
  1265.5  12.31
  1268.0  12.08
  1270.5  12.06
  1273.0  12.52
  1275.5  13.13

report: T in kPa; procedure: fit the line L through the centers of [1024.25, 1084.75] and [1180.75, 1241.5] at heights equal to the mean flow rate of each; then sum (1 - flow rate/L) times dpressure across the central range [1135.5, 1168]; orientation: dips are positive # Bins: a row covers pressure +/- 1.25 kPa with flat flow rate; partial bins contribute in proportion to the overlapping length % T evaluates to 8.22 kPa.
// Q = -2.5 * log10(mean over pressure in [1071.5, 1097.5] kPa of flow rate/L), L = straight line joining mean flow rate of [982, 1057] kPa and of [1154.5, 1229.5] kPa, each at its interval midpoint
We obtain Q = 0.141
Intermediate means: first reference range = 11.8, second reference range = 10.5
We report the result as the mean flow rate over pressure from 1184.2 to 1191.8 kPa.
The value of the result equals 10.9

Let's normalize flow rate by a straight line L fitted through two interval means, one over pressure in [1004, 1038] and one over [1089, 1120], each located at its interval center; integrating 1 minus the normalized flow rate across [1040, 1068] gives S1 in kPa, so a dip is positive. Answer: -3.3 kPa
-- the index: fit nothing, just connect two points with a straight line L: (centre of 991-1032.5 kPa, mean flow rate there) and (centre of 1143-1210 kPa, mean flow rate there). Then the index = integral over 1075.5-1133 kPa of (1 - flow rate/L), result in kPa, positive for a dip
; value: 5.8 kPa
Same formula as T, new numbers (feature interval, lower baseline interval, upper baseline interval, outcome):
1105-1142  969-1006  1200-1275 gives 4.9 kPa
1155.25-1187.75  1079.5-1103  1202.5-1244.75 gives 2.5 kPa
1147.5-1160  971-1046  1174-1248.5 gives 4.4 kPa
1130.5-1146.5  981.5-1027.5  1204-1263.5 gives 2.4 kPa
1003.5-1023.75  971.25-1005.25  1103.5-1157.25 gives -3.0 kPa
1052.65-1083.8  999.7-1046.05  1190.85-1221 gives 2.0 kPa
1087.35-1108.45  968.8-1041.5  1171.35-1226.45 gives 5.0 kPa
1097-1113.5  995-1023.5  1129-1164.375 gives 1.8 kPa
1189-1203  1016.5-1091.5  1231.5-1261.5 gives 0.5 kPa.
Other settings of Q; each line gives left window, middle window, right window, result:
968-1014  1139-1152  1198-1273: 0.316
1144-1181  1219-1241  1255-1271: -0.022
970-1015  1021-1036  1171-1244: -0.167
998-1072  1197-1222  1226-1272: 0.053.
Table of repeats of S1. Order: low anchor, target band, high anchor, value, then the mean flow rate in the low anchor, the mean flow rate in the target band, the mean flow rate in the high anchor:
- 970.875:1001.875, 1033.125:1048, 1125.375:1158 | -4.4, 10.5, 12.8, 8.82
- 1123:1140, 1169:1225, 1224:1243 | -0.3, 10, 10.8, 11.2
